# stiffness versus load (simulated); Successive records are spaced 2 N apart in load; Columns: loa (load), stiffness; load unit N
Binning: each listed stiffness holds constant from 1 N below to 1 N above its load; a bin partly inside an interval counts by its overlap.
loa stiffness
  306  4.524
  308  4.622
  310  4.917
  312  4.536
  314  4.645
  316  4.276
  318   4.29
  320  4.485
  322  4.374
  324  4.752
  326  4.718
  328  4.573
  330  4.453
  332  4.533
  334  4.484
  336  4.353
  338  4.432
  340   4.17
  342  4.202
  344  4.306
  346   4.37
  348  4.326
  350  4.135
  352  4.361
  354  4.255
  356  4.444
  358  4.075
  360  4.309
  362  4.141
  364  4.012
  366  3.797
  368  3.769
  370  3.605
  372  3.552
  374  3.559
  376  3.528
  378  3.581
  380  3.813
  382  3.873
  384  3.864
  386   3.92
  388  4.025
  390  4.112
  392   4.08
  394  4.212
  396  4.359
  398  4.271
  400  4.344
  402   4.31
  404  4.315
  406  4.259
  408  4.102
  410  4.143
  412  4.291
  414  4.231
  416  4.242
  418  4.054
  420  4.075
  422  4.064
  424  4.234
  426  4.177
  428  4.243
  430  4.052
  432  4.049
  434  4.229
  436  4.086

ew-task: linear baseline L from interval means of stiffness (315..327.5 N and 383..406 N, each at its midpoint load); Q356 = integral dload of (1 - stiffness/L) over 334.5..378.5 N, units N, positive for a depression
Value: 2.7 N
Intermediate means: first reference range 4.49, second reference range 4.17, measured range 4.07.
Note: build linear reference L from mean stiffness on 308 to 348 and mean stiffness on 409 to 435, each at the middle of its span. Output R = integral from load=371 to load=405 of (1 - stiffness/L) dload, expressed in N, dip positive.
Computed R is 2.3 N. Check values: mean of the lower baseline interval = 4.47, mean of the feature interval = 3.98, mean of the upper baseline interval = 4.16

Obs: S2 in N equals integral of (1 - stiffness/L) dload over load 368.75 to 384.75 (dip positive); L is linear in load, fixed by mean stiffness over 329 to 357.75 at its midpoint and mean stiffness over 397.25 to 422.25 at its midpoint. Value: 2.3 N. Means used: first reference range 4.34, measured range 3.67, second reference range 4.21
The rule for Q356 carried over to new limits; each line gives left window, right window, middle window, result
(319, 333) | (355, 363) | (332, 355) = 0.4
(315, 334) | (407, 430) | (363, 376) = 1.9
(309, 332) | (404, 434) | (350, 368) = 1.0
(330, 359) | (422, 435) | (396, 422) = -0.1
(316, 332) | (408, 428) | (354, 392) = 3.8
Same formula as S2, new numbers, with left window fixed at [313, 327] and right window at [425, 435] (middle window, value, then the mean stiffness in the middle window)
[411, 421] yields 0.04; 4.18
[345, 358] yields 0.32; 4.3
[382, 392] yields 0.72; 3.98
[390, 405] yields -0.02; 4.26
